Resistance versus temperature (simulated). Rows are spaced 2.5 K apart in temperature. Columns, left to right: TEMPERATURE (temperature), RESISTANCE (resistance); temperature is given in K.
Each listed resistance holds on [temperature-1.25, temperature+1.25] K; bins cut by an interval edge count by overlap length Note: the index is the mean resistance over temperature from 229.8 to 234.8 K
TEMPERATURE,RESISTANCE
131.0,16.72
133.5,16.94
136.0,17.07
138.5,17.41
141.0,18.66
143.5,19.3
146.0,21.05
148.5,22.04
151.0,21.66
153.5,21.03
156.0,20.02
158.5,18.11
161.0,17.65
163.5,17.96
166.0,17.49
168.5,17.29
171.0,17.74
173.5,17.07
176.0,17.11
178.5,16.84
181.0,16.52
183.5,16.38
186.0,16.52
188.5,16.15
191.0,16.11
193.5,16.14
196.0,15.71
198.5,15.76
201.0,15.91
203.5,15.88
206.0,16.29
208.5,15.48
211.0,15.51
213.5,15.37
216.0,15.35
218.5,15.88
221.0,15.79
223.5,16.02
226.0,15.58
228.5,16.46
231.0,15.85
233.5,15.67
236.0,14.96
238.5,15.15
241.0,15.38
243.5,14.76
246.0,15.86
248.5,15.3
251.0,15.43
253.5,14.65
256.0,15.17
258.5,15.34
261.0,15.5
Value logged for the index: 15.8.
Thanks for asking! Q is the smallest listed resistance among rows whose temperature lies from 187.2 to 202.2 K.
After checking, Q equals 15.71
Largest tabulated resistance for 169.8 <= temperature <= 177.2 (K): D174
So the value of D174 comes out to 17.74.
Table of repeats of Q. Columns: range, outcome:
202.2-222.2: 15.35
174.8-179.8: 16.84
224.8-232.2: 15.58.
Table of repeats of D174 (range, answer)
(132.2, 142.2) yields 18.66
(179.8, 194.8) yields 16.52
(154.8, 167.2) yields 20.02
